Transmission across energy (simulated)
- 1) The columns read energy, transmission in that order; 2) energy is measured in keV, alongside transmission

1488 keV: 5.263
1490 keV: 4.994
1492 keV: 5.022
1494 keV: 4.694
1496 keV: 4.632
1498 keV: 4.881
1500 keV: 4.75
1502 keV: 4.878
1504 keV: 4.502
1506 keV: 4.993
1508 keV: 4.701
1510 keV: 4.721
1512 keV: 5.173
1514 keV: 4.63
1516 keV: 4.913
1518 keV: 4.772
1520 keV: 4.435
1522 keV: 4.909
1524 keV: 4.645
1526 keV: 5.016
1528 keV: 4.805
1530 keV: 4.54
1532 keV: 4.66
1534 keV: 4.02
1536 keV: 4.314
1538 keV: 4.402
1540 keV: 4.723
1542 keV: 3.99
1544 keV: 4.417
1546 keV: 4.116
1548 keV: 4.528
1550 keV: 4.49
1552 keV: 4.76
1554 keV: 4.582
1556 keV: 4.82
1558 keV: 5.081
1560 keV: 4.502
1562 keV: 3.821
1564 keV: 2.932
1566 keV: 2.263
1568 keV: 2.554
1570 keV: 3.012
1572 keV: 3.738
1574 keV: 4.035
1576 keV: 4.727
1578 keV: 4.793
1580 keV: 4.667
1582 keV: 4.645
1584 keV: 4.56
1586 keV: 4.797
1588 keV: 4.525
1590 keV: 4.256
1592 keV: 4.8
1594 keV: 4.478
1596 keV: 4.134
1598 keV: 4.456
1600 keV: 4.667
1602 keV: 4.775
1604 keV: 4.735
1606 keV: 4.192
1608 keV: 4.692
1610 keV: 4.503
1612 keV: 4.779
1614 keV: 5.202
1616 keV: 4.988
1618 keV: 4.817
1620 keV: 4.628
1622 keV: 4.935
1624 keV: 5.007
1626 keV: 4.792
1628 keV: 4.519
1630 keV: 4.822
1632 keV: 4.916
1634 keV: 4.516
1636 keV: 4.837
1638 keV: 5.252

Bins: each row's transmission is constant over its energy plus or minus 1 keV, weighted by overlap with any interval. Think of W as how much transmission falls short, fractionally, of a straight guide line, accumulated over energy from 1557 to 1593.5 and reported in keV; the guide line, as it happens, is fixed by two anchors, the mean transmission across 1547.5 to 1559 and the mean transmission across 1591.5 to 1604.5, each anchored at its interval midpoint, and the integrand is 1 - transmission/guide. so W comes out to 4.2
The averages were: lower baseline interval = 4.72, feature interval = 4.1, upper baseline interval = 4.56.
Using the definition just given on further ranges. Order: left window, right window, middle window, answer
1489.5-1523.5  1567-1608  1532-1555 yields 0.9 keV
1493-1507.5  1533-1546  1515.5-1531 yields -0.9 keV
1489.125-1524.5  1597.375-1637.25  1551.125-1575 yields 4.7 keV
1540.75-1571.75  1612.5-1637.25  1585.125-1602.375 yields -0.3 keV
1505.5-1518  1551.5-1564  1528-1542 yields 0.6 keV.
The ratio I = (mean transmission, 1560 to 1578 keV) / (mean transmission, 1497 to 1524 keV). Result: 0.74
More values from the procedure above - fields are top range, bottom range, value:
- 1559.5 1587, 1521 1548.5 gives 0.87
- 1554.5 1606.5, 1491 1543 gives 0.90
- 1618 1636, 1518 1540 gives 1.04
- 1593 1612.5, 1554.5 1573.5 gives 1.24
